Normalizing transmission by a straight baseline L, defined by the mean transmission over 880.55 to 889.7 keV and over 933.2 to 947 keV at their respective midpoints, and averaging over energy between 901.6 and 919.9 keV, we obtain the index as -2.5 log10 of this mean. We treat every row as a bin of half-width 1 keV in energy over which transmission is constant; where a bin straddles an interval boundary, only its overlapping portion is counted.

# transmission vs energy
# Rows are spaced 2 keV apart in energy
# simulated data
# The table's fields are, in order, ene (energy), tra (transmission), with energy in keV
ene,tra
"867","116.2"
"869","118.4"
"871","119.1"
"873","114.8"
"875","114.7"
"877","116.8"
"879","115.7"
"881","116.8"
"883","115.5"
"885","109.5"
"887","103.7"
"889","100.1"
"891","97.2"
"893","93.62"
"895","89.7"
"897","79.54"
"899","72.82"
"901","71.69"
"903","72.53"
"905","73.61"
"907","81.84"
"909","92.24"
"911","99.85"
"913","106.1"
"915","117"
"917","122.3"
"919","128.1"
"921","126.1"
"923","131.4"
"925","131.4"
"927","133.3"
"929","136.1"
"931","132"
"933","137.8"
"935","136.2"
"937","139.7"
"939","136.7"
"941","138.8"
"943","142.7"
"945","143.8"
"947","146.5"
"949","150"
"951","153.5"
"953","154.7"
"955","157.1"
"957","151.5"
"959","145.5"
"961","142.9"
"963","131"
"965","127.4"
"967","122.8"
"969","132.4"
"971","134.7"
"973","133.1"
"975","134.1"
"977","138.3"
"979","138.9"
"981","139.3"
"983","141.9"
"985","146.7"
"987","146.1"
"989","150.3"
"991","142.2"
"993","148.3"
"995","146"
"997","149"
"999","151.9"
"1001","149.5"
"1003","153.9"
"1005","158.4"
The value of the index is 0.25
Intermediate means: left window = 109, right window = 140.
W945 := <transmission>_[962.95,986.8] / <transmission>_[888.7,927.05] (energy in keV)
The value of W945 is 1.35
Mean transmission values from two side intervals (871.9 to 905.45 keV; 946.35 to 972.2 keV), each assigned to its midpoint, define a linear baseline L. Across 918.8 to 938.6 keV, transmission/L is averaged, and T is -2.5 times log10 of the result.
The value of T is -0.09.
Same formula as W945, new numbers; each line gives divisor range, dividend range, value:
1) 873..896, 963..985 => 1.26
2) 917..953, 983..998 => 1.06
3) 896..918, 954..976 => 1.53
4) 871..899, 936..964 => 1.39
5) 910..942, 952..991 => 1.10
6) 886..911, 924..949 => 1.60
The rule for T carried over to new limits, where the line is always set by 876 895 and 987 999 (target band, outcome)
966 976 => 0.06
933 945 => -0.10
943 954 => -0.14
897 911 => 0.39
